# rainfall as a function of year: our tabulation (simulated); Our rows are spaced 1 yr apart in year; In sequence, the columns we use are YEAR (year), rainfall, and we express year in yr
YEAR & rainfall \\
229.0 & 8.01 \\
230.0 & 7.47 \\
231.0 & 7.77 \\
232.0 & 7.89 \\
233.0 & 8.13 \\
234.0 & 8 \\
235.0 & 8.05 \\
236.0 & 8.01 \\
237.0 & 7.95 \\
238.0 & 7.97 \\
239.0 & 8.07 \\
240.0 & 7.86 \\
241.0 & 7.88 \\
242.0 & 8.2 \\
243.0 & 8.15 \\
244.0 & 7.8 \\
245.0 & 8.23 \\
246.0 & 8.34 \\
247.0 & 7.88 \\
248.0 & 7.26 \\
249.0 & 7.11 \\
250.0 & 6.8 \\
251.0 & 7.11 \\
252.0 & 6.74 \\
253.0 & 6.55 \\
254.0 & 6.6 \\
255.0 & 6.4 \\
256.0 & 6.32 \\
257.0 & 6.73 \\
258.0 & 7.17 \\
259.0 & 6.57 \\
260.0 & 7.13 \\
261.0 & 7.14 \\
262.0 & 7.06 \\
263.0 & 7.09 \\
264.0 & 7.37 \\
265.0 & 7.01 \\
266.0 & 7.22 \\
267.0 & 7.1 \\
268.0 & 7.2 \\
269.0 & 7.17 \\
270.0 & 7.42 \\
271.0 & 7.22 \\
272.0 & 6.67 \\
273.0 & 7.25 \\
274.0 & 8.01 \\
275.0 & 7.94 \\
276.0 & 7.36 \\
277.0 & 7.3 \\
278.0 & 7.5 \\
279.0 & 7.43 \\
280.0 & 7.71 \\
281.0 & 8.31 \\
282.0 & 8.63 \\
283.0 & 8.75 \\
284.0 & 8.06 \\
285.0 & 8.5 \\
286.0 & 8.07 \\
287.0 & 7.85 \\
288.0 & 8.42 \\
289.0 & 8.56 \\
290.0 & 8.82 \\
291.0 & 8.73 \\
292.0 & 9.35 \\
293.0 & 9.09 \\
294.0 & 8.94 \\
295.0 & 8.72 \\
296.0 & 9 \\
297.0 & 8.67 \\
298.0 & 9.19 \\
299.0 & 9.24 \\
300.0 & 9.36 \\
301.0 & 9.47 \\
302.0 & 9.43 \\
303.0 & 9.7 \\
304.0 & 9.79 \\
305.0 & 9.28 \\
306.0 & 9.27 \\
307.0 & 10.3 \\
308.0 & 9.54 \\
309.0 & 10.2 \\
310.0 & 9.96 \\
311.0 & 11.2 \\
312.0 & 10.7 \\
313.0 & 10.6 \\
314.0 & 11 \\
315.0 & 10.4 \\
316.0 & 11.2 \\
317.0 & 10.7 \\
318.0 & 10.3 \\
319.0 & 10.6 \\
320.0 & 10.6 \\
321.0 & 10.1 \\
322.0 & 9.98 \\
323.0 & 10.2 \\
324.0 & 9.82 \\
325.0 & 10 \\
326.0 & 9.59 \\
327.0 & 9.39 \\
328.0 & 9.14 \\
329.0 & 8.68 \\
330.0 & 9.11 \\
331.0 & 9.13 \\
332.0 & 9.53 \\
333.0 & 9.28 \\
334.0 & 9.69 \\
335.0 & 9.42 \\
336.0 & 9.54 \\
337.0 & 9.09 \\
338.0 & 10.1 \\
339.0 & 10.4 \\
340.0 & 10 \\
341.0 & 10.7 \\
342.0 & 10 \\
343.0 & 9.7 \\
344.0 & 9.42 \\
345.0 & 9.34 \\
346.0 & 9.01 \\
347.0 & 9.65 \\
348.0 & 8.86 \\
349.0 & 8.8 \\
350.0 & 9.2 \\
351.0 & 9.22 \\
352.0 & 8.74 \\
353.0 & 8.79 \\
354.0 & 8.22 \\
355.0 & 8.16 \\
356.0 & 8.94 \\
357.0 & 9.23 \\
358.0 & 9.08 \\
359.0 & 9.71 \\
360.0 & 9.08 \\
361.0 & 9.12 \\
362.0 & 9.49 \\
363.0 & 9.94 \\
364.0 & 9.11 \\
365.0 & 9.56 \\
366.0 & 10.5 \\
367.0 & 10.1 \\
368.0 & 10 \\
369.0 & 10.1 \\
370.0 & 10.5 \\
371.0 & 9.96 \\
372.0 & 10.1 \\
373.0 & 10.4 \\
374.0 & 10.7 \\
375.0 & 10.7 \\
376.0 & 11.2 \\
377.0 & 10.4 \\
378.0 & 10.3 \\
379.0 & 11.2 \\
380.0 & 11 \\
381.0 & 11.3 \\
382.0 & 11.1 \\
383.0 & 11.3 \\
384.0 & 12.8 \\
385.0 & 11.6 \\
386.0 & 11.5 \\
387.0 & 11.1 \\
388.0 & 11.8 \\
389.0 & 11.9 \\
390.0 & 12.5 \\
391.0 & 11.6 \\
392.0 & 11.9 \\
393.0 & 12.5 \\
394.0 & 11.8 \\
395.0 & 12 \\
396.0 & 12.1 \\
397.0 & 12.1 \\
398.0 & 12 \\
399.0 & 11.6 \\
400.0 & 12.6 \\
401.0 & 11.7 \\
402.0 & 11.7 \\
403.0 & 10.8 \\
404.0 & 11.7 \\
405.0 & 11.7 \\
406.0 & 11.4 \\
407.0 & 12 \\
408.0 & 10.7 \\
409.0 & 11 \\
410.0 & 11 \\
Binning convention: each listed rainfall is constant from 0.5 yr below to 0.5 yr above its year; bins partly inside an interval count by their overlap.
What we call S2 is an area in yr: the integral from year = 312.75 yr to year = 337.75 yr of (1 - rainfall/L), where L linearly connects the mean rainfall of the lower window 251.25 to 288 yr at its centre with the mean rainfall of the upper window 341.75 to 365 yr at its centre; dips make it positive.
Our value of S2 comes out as -3.89 yr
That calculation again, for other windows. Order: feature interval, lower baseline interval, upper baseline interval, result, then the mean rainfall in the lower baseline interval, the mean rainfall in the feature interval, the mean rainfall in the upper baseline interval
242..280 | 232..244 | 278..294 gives 4.4 yr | 8.01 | 7.24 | 8.41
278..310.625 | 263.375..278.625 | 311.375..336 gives -1.7 yr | 7.32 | 8.93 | 9.96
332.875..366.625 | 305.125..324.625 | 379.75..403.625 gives 4.9 yr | 10.3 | 9.39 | 11.8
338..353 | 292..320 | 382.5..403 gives 1.8 yr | 9.85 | 9.5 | 11.9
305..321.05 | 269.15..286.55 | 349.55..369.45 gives -3.7 yr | 7.76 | 10.4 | 9.31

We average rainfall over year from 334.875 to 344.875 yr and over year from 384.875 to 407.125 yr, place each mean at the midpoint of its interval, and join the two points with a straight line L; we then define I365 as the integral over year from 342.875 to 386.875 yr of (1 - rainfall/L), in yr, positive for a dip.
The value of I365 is 3.2 yr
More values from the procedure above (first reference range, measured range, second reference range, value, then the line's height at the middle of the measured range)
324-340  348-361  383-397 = 1.9 yr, 10.4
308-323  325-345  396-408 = 2.2 yr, 10.8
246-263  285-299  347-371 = -1.6 yr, 7.81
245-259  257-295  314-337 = 1.0 yr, 7.95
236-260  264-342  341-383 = -4.6 yr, 8.54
